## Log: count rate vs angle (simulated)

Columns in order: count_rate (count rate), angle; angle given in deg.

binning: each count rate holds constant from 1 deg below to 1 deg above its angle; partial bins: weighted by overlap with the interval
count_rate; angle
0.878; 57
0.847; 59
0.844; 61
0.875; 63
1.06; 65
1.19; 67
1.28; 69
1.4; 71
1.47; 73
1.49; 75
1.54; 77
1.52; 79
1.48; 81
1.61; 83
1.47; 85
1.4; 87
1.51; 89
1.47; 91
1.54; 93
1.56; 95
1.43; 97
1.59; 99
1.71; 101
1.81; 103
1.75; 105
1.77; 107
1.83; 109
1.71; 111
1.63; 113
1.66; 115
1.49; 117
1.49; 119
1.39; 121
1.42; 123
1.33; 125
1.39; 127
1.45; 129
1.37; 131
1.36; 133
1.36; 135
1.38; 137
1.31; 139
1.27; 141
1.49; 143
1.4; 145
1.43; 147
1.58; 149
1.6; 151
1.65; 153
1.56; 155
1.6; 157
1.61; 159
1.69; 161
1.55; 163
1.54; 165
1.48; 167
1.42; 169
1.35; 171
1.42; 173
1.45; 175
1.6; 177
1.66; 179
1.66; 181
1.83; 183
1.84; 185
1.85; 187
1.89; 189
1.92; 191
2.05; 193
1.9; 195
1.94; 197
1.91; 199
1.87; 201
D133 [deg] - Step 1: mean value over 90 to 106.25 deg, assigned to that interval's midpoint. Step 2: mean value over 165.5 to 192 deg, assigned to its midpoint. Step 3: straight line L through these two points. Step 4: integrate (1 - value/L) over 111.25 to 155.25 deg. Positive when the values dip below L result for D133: 4.5 deg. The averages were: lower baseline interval 1.61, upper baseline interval 1.64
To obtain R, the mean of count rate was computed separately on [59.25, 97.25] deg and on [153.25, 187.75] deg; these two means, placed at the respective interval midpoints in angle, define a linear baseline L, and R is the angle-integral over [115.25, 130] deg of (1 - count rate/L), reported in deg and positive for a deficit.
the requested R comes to 0.4 deg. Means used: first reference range 1.36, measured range 1.43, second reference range 1.59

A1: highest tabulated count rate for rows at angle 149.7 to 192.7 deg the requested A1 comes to 1.92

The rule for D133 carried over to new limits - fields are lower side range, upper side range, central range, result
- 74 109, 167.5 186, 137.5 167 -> 1.14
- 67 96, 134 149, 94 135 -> -3.57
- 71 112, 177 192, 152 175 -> 2.82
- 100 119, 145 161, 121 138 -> 2.65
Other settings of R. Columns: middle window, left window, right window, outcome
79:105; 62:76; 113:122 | -3.3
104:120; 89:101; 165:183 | -1.4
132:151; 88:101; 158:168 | 1.9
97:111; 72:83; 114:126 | -2.2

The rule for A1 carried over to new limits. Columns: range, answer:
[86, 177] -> 1.83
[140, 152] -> 1.6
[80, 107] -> 1.81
